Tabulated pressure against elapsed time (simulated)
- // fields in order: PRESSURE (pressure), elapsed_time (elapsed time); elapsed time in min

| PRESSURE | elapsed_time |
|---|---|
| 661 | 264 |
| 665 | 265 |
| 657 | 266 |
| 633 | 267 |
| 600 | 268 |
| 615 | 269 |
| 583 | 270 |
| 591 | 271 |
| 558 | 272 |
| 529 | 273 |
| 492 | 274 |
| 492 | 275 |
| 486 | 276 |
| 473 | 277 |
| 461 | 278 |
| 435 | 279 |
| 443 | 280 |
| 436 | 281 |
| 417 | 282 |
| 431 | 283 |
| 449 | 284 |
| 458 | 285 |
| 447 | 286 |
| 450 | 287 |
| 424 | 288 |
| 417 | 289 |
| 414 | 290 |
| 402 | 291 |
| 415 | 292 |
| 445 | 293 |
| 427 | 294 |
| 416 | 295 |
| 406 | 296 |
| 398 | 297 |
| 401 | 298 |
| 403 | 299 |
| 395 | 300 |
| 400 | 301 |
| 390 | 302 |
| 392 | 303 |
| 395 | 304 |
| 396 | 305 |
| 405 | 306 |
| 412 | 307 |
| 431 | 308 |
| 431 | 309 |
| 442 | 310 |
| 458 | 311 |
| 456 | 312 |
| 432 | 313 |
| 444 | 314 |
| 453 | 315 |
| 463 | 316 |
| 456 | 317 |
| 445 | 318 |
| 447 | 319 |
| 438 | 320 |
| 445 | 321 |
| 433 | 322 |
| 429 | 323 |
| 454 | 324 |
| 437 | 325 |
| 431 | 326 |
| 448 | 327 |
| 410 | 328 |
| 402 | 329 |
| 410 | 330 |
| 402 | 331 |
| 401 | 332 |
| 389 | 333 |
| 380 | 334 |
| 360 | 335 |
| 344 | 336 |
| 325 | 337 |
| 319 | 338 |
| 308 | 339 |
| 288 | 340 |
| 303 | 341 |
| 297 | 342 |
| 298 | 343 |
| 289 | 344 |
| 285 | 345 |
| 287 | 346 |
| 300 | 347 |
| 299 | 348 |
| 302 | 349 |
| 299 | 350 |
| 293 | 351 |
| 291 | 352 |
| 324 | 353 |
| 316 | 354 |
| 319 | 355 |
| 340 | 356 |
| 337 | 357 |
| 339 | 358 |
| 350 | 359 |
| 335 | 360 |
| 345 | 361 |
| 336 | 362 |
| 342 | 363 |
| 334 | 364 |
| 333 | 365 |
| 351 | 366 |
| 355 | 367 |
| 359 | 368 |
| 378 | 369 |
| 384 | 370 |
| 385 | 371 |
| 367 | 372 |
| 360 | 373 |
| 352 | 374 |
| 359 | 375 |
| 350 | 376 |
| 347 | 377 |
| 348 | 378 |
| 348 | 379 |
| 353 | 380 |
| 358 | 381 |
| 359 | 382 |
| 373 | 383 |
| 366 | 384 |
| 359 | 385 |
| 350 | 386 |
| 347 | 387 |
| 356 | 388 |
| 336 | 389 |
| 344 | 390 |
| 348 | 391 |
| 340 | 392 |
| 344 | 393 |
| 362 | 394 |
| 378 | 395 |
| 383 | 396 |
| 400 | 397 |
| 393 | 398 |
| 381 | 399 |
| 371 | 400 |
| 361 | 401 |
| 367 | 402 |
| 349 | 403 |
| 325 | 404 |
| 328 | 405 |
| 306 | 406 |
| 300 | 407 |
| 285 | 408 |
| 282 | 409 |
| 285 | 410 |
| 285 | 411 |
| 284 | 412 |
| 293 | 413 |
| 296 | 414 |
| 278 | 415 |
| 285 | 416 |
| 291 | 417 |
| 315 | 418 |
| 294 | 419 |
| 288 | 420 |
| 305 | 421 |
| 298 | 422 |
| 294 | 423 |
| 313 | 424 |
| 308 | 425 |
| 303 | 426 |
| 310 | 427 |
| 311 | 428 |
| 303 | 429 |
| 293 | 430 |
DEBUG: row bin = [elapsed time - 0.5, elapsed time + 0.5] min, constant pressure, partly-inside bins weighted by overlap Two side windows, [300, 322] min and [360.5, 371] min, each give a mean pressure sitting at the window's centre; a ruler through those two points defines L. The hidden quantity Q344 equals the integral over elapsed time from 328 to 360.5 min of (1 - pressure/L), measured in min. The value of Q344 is 4.5 min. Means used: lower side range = 429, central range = 330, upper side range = 353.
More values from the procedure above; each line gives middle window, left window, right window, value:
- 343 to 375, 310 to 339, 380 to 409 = 4.33 min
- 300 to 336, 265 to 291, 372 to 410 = 1.85 min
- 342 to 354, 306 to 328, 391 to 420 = 3.08 min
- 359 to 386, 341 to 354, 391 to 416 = -3.62 min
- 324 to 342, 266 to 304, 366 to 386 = 1.54 min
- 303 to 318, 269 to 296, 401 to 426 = -0.15 min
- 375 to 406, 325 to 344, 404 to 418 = -4.43 min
